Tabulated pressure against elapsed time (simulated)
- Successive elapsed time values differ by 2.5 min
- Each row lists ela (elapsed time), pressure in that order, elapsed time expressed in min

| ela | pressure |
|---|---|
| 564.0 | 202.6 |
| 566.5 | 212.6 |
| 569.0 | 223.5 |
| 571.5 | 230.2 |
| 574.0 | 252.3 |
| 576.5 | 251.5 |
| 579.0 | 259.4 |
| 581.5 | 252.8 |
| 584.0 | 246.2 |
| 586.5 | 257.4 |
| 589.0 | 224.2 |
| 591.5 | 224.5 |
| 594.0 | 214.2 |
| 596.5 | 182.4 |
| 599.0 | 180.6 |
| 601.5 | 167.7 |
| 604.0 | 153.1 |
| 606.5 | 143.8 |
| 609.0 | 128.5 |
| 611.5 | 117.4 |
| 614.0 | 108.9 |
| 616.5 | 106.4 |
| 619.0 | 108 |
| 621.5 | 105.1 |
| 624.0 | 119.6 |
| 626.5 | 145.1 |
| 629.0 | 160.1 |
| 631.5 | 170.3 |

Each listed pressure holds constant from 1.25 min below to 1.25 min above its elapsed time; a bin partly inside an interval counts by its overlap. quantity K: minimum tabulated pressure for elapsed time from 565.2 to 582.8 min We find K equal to 212.6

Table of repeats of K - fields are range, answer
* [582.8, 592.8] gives 224.2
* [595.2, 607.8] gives 143.8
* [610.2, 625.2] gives 105.1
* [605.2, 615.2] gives 108.9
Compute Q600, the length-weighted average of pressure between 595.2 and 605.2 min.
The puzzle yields 171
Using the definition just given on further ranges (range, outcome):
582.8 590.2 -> 243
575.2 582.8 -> 254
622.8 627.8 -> 133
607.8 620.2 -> 114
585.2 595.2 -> 230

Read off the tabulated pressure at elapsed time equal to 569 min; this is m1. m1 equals 223.5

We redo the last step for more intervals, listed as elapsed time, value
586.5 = 257.4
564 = 202.6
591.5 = 224.5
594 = 214.2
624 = 119.6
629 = 160.1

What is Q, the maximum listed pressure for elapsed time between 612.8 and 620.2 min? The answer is 108.9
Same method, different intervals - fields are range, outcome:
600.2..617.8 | 167.7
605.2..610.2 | 143.8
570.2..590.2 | 259.4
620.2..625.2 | 119.6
